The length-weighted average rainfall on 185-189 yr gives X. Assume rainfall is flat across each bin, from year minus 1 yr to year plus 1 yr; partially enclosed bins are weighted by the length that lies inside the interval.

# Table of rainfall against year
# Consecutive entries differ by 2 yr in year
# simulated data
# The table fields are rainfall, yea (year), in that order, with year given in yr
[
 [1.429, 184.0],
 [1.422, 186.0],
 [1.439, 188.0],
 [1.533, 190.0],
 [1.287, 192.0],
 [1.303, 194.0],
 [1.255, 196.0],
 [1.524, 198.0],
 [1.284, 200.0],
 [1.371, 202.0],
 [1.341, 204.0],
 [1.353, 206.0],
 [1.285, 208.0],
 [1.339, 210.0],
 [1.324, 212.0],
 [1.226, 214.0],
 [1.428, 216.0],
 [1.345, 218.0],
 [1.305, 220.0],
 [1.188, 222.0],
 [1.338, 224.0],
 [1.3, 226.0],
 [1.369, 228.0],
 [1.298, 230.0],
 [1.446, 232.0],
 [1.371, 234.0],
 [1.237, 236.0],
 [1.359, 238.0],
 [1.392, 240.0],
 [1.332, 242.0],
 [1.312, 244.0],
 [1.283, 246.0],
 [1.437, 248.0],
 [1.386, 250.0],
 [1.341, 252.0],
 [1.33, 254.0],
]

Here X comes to 1.43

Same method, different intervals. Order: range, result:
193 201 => 1.34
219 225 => 1.28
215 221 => 1.36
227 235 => 1.37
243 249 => 1.34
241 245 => 1.32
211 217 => 1.33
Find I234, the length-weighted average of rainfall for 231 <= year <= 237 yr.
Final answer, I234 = 1.35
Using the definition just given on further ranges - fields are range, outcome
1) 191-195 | 1.29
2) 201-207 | 1.35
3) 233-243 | 1.34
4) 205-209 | 1.32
